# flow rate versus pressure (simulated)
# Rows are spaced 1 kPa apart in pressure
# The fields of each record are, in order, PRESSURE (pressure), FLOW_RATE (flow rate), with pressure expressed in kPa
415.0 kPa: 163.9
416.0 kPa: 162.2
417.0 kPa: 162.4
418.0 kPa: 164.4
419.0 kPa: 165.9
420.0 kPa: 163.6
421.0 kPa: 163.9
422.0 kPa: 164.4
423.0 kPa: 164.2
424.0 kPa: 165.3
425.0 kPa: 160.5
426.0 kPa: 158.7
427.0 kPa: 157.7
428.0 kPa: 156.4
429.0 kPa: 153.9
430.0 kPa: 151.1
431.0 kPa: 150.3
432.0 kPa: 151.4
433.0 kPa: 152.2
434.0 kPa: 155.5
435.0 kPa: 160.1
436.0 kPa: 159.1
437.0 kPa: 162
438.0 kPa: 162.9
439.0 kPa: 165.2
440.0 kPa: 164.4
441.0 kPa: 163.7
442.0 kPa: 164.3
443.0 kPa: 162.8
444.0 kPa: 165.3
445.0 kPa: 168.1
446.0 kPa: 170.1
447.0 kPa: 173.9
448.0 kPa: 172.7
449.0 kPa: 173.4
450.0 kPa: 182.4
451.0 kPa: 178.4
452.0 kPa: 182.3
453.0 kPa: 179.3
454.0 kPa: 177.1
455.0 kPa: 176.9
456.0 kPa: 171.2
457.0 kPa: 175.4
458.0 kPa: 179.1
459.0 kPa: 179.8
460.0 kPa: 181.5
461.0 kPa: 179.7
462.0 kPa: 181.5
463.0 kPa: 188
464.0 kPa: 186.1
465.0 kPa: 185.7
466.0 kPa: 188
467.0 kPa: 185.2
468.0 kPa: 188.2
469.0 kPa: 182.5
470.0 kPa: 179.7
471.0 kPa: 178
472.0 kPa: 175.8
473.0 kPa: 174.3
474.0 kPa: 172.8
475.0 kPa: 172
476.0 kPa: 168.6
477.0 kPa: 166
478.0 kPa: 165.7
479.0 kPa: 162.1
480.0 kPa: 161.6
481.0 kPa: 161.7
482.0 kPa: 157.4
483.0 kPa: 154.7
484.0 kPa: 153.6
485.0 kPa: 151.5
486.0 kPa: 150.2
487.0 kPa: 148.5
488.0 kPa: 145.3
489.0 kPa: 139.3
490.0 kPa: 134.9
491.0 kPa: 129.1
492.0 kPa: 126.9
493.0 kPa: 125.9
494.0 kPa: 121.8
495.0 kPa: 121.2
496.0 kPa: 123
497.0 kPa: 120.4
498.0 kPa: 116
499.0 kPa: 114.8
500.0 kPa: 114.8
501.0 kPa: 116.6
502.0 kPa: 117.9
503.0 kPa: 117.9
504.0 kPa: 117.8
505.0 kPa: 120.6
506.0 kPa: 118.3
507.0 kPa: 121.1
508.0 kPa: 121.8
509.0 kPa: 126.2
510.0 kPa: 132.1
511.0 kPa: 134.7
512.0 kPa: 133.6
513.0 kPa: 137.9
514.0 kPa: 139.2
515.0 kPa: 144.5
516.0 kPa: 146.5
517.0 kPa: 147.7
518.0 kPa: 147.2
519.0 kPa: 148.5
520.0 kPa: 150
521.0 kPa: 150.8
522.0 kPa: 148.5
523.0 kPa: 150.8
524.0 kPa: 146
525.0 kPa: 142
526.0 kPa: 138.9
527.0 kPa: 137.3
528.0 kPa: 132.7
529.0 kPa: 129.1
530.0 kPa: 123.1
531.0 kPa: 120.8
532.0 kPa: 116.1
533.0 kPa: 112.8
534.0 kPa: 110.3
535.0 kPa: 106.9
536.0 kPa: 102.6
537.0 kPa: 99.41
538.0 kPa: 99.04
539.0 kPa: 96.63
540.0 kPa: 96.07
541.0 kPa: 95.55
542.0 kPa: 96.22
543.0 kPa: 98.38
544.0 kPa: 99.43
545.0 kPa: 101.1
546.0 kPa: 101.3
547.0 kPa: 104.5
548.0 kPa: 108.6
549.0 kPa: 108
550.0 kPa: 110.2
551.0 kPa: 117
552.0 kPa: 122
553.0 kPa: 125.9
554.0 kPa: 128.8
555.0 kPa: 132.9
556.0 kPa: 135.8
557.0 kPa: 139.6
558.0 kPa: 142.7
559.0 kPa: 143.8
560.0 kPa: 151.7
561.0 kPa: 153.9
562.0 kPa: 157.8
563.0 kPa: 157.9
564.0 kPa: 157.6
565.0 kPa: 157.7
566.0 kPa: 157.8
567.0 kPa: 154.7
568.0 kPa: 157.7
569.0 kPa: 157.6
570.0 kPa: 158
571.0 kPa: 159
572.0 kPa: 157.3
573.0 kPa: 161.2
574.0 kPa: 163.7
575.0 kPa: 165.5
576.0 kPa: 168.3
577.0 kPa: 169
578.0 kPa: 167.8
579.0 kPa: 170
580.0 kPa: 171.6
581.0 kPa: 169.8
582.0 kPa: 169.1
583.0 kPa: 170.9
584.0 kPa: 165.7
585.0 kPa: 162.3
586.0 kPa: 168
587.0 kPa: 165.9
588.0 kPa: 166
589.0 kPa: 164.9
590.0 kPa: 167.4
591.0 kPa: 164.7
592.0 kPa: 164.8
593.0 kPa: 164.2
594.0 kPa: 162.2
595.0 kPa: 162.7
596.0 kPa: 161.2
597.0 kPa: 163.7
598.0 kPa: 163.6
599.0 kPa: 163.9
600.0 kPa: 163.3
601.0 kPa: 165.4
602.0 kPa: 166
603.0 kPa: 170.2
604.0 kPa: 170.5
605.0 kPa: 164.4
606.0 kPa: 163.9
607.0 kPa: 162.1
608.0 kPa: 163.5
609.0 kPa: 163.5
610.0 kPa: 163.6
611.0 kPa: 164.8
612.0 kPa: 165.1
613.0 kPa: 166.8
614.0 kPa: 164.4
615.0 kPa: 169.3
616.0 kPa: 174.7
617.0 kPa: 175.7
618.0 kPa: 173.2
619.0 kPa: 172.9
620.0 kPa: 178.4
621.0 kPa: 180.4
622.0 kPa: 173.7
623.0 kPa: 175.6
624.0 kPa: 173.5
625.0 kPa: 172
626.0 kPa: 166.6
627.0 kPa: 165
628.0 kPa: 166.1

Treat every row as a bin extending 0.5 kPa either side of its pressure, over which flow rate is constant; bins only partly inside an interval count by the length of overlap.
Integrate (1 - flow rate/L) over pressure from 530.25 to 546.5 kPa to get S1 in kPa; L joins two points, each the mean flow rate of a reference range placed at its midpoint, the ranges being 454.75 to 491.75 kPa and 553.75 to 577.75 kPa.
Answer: 5.6 kPa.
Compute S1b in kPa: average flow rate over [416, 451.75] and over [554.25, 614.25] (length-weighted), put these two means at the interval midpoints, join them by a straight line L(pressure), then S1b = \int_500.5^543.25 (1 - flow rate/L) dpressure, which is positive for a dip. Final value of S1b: 9.7 kPa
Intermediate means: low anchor 163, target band 126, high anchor 161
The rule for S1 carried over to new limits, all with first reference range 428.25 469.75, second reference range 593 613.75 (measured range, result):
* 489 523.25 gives 7.8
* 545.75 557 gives 3.2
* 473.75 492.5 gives 1.8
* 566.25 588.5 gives 0.2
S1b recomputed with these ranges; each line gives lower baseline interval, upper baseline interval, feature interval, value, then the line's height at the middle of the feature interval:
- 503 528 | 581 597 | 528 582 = 6.8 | 152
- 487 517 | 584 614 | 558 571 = -0.3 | 152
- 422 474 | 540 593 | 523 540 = 3.7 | 153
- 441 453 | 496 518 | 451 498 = -3.4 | 151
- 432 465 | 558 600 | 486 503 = 4.2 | 168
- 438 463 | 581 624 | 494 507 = 4.0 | 172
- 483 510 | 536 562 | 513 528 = -2.7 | 123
